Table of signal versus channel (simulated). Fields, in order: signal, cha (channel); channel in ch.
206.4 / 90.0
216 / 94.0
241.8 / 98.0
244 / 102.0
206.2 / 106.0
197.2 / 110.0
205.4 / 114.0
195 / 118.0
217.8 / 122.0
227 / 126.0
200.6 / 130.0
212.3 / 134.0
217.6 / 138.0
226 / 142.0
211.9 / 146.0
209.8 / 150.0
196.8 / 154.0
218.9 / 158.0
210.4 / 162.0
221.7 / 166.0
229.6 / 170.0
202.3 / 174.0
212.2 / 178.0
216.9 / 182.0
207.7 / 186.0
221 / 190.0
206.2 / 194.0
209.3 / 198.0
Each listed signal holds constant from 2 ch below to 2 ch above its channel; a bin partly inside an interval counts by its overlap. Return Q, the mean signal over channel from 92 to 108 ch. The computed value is 227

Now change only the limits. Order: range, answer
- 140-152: 216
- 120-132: 215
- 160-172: 221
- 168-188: 214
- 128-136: 206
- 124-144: 217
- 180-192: 215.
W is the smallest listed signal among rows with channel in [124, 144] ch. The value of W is 200.6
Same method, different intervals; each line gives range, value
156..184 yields 202.3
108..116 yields 197.2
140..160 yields 196.8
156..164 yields 210.4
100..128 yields 195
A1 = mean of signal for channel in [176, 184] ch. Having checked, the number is 215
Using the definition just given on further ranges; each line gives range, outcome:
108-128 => 208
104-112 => 202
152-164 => 209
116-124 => 206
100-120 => 210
